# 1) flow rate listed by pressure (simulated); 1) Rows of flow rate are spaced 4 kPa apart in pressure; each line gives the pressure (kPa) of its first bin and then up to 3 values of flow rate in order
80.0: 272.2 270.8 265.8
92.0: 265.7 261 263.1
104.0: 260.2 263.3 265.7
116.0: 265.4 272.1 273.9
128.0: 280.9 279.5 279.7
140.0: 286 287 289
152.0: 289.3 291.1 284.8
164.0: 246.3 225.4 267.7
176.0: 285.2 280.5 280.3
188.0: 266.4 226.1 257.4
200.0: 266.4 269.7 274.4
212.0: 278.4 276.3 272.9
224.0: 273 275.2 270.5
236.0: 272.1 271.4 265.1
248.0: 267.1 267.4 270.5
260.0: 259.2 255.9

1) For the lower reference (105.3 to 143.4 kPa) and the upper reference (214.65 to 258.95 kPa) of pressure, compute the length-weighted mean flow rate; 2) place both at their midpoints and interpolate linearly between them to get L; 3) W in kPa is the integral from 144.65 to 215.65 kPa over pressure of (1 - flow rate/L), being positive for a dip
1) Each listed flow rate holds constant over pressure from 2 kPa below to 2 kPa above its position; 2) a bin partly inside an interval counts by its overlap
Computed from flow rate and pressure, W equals 0.7 kPa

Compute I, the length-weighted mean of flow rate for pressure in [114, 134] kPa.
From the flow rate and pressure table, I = 274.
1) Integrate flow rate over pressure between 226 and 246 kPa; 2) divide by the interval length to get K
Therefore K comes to 271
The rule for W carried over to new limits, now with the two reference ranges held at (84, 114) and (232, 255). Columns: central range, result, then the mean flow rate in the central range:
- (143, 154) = -0.9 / 289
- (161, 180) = 0.4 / 260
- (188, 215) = 0.5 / 263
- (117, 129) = -0.4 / 274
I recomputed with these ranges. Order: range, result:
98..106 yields 262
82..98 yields 266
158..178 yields 262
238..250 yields 268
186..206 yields 257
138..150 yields 287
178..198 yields 262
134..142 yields 283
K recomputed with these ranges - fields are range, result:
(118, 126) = 273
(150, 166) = 278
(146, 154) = 289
